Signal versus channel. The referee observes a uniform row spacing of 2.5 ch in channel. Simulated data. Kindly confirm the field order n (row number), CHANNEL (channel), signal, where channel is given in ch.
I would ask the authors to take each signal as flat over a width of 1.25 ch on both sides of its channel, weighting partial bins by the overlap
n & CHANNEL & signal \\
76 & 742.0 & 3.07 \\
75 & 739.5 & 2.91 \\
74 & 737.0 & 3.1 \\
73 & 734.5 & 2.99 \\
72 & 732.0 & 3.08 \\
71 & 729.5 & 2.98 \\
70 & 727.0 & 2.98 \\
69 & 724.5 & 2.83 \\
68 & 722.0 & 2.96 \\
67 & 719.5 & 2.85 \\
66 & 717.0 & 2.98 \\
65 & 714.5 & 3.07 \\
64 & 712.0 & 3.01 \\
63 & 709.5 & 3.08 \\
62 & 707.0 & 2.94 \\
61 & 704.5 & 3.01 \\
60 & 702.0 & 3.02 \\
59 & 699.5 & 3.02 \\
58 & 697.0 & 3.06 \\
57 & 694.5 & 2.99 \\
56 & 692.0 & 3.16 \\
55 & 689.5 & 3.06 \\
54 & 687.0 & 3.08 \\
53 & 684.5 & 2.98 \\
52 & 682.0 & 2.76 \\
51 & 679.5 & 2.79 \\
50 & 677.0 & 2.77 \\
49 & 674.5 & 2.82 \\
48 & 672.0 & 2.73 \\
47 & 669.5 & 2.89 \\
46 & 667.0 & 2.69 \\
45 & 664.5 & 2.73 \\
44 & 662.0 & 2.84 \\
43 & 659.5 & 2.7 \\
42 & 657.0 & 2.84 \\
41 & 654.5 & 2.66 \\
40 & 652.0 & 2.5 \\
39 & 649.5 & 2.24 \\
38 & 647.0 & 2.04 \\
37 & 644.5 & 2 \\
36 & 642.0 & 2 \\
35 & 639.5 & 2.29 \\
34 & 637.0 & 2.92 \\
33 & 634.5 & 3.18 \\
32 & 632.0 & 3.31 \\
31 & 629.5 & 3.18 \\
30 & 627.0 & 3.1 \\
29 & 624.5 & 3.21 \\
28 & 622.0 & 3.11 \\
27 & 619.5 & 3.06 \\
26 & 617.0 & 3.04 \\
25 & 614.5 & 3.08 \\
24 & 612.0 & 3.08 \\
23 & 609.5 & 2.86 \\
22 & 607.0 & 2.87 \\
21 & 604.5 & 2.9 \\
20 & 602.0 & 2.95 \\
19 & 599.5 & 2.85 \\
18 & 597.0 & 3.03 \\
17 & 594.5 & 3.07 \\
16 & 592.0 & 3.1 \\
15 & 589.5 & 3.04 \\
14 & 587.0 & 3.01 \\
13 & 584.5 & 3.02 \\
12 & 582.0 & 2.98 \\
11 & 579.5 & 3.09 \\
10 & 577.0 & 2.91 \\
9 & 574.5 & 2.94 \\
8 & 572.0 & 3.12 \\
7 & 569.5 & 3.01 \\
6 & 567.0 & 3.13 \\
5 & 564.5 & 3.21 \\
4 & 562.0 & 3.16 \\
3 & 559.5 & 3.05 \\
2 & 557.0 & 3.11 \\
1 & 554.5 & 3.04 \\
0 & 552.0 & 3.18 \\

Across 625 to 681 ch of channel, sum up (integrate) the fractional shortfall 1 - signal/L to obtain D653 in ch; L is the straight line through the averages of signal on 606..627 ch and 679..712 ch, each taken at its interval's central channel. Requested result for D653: 6.0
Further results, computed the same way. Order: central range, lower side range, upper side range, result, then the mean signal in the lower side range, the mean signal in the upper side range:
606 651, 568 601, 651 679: 1.0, 3.01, 2.75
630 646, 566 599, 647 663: 0.3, 3.03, 2.58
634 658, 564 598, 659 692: 3.9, 3.04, 2.85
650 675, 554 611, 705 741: 2.3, 3.02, 2.98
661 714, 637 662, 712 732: -4.5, 2.42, 2.96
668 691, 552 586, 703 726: 0.9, 3.06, 2.97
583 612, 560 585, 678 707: 0.6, 3.06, 2.99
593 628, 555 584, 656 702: -0.2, 3.06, 2.89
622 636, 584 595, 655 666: -1.4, 3.05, 2.77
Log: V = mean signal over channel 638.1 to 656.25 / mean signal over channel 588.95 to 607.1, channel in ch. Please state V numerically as 0.8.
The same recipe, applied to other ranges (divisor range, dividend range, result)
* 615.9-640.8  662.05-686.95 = 0.93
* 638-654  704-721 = 1.35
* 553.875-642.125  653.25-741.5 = 0.97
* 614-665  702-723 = 1.08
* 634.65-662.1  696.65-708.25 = 1.22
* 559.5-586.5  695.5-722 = 0.98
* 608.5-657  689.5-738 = 1.08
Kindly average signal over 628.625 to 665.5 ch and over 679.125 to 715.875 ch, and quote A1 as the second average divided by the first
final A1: 1.15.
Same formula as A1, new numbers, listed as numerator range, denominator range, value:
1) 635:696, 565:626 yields 0.89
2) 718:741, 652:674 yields 1.08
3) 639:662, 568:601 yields 0.79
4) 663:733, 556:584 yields 0.96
